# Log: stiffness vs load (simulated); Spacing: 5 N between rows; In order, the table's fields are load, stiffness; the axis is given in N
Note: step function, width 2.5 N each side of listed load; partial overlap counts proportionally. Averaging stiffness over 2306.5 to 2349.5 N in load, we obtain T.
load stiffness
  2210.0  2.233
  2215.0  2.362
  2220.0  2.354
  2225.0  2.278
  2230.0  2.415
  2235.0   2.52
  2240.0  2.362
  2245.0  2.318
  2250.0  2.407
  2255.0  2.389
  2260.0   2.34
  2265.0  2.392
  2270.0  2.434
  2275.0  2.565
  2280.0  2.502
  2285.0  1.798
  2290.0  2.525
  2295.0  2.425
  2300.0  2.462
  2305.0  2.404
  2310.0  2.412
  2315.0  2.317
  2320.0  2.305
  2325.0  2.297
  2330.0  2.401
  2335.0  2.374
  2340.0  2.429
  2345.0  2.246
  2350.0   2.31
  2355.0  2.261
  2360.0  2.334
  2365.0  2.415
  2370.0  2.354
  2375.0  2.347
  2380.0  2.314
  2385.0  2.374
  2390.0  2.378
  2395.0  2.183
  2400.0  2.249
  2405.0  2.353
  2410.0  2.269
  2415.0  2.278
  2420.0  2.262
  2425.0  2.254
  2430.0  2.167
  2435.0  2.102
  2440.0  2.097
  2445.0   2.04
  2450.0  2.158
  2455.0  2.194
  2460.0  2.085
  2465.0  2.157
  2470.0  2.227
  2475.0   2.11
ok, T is 2.35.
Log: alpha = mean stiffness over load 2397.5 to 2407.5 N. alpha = 2.3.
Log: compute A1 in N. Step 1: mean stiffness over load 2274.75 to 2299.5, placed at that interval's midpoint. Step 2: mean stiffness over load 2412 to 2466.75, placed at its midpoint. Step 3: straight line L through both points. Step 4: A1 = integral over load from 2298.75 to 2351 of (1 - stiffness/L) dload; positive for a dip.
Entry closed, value -1.2 N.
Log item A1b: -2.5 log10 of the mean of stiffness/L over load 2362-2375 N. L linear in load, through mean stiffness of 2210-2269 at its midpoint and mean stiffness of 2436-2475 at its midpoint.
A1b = -0.07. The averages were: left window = 2.37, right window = 2.13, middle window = 2.38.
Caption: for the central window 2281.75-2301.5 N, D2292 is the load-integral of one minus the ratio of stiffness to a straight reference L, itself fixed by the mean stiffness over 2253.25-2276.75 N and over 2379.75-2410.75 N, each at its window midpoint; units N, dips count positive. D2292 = 0.8 N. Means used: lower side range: 2.42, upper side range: 2.3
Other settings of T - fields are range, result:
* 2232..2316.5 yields 2.39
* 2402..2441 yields 2.23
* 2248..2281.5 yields 2.43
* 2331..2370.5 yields 2.34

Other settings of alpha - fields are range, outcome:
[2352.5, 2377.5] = 2.34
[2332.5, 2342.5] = 2.4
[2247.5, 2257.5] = 2.4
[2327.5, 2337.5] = 2.39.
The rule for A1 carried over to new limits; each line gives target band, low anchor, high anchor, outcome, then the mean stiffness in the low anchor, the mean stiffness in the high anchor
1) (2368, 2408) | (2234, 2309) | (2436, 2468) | -1.8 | 2.39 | 2.12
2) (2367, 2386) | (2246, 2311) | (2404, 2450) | -0.7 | 2.39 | 2.2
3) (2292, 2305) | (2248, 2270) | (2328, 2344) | -0.3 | 2.39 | 2.39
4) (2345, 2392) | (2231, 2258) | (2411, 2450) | -1.9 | 2.4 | 2.17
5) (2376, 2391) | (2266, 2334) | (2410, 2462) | -0.7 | 2.37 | 2.17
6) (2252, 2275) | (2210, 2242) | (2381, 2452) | -0.6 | 2.37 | 2.23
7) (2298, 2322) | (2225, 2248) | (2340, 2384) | -0.3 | 2.39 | 2.33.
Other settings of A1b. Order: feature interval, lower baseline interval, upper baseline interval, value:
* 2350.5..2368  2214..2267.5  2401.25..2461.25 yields -0.034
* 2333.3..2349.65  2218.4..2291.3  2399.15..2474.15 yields -0.028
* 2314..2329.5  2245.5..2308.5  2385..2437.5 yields 0.011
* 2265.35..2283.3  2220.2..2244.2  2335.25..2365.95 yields -0.041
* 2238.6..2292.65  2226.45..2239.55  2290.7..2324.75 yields 0.022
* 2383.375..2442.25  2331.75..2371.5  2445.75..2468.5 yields -0.009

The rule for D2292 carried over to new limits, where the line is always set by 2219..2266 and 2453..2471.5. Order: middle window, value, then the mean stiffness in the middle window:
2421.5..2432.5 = -0.1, 2.22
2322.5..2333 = -0.3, 2.35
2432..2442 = 0.4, 2.1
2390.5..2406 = -0.3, 2.27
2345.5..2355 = 0.0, 2.28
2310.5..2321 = -0.1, 2.33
